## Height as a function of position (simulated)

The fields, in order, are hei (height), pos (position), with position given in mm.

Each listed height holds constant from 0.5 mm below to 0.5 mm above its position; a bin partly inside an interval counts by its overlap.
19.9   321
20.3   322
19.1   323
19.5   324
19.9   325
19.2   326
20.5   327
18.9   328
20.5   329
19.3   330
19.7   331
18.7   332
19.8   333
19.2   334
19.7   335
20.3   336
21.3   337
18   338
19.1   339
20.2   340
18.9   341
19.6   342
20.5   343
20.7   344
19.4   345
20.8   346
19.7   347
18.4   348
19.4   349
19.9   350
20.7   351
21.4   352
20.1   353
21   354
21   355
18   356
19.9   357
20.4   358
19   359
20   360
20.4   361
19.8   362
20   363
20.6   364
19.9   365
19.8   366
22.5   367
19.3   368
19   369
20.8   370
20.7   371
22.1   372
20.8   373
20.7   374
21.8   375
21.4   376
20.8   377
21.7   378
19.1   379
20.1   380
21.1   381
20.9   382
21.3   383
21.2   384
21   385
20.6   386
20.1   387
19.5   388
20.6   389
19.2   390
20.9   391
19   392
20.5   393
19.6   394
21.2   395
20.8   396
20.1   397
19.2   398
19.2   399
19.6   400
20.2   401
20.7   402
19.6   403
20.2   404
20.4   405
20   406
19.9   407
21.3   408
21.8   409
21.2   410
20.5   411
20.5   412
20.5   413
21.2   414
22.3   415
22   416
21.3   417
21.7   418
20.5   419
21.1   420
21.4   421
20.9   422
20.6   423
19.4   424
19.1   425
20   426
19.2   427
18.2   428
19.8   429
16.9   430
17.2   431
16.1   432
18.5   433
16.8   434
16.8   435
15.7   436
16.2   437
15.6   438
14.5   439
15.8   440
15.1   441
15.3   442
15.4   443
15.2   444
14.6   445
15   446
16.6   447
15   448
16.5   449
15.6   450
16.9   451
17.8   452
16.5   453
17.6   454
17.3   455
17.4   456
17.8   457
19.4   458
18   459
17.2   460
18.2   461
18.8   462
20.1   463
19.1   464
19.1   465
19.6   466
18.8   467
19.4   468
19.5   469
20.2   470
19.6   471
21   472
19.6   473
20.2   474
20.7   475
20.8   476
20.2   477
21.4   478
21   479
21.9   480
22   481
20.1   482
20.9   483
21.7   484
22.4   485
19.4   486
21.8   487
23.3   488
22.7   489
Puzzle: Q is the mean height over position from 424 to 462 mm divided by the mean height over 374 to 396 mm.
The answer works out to 0.82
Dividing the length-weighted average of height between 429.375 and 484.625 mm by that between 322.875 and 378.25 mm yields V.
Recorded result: 0.90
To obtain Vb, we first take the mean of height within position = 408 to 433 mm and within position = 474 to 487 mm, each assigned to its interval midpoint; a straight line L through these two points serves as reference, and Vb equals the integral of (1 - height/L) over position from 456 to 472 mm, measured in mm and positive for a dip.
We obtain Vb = 1.4 mm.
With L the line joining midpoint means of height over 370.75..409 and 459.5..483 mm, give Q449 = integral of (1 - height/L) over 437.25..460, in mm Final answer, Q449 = 4.3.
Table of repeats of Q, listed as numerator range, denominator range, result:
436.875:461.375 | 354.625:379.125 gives 0.80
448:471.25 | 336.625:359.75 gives 0.92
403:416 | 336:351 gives 1.05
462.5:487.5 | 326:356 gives 1.03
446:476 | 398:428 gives 0.90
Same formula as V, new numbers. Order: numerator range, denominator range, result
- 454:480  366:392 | 0.94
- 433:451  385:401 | 0.79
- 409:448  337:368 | 0.92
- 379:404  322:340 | 1.03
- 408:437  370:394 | 0.95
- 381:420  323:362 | 1.04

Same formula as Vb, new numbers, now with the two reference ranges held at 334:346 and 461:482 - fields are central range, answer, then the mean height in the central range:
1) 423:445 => 3.30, 17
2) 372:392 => -0.77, 20.7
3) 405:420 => -0.80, 21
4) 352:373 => -0.42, 20.3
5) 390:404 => -0.06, 20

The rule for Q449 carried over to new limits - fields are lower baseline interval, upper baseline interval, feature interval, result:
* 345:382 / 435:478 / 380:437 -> -2.6 mm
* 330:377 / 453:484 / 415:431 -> -0.3 mm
